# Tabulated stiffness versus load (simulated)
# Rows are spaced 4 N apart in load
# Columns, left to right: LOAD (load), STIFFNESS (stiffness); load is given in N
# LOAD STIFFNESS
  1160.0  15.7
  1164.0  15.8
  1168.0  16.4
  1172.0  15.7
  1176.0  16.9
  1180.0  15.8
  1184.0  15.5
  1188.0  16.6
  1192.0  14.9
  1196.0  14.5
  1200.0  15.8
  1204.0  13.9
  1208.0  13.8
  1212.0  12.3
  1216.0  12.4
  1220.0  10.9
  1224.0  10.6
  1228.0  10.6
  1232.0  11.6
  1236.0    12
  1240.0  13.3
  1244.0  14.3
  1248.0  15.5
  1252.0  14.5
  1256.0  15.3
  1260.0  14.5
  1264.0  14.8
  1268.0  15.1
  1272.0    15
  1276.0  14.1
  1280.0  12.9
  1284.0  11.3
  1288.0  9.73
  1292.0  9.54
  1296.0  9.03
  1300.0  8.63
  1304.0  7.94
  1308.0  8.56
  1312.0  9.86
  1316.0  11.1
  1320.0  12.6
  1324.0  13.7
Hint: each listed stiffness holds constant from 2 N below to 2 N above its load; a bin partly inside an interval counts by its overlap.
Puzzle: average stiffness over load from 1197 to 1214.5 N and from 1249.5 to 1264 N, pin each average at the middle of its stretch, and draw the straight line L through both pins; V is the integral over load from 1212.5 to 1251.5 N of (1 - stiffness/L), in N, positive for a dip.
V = 5.3 N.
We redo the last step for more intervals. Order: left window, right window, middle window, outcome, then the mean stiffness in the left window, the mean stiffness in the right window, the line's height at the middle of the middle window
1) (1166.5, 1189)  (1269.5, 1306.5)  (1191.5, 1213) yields 1.1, 16.1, 10.9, 15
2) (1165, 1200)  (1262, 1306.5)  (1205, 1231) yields 4.5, 15.8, 11.6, 14.3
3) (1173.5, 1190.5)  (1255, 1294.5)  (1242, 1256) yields -0.9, 16.1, 13.1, 14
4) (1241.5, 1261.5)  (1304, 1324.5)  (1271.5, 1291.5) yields 1.0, 14.8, 10.7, 12.8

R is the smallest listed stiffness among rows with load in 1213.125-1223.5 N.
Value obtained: 10.9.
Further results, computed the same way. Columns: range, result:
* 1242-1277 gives 14.1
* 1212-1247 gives 10.6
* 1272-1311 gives 7.94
